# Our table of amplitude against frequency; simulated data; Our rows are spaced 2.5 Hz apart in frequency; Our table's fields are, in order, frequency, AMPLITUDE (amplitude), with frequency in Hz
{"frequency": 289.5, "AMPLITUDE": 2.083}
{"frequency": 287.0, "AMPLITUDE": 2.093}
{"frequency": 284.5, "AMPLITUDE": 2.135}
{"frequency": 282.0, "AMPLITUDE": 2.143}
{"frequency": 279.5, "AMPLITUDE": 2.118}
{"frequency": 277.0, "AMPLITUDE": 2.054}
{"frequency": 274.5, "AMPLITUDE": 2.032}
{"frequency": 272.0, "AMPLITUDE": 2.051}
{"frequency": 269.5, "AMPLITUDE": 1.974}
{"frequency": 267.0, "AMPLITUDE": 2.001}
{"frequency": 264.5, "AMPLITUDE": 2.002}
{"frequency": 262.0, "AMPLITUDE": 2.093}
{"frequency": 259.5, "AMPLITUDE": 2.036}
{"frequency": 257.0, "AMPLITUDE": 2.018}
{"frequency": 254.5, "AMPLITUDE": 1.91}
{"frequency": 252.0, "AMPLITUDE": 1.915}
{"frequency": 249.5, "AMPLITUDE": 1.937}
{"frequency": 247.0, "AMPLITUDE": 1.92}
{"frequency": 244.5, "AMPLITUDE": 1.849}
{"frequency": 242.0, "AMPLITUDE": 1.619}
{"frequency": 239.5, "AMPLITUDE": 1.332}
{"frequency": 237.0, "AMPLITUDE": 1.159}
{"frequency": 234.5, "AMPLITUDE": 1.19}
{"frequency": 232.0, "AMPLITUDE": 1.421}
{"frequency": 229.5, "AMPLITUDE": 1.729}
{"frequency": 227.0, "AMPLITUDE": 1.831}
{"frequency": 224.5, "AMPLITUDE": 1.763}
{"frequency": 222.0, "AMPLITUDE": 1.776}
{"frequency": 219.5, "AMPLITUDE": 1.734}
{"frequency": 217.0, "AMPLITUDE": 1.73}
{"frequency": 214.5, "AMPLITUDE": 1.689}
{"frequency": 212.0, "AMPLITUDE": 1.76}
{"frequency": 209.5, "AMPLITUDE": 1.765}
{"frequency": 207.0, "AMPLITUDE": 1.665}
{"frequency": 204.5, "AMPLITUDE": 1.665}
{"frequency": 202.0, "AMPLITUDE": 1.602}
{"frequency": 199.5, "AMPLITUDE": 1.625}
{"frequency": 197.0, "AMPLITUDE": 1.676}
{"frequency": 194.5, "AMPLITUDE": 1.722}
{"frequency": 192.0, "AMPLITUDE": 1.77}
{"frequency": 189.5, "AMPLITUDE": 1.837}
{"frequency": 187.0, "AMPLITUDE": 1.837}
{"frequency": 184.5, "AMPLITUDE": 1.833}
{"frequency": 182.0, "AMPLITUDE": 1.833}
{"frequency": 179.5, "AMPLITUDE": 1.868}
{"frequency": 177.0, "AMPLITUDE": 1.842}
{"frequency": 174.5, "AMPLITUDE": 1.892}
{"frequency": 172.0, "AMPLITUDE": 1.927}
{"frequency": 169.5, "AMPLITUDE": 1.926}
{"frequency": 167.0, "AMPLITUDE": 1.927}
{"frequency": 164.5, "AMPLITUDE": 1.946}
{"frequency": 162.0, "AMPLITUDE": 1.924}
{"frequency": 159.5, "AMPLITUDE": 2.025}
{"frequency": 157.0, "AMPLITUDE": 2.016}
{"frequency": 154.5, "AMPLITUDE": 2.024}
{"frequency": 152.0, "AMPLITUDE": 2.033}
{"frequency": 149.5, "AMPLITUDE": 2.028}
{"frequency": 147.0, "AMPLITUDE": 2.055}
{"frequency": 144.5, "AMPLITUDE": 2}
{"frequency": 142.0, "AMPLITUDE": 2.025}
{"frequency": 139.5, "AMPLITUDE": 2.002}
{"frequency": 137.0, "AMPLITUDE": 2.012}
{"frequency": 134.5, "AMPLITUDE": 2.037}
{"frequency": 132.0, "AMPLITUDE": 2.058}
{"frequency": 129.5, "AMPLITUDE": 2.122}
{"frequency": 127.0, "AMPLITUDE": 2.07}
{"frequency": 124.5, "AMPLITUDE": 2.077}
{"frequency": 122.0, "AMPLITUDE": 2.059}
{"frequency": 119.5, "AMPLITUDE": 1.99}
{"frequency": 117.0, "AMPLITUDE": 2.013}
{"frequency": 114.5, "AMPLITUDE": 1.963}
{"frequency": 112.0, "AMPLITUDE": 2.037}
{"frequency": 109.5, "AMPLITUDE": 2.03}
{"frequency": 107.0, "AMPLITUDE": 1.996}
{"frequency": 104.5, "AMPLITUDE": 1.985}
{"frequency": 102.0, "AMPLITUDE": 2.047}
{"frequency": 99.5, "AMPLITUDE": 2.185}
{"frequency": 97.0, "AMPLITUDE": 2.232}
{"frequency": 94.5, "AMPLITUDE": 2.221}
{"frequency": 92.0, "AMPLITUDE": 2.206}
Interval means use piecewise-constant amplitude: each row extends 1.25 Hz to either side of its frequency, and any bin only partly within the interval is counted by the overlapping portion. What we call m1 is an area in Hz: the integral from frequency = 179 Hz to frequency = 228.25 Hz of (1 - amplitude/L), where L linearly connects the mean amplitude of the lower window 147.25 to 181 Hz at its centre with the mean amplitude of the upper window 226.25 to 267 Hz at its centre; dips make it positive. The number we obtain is 2.9 Hz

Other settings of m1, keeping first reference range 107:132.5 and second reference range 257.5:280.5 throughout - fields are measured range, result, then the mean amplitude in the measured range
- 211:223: 1.8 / 1.74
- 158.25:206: 5.0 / 1.82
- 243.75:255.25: 0.7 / 1.91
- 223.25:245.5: 5.4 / 1.54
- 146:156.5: 0.0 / 2.03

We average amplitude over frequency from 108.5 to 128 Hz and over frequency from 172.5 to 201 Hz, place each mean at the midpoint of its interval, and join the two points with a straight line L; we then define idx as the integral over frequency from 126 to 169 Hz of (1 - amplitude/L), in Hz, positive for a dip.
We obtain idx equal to -1.9 Hz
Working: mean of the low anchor 2.03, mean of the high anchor 1.8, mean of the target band 2.02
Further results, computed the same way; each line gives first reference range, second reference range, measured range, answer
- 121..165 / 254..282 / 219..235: 3.01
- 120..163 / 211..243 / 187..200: 0.18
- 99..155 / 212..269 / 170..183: 0.26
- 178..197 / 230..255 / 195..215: 0.73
